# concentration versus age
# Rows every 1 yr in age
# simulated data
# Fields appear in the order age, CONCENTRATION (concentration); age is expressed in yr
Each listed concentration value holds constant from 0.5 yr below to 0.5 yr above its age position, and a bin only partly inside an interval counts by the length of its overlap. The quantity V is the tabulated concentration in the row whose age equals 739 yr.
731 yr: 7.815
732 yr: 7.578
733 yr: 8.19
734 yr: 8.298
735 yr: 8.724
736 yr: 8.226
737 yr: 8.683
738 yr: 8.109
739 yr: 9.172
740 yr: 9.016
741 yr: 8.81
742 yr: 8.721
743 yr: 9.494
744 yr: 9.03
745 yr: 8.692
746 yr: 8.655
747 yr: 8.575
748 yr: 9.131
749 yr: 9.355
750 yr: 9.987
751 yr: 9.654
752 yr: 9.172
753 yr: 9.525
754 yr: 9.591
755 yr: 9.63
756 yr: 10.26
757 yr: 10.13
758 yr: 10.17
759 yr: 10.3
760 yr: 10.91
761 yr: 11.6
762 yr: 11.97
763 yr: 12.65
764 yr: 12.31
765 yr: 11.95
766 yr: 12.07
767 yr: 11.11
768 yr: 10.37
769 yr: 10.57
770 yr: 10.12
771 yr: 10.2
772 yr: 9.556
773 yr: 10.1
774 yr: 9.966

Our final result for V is 9.172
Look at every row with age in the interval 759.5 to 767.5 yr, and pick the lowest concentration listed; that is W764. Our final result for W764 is 10.91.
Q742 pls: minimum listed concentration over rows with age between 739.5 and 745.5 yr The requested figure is 8.692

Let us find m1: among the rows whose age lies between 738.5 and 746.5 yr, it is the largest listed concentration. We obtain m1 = 9.494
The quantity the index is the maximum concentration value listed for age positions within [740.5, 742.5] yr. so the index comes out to 8.81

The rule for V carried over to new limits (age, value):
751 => 9.654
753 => 9.525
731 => 7.815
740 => 9.016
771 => 10.2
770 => 10.12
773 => 10.1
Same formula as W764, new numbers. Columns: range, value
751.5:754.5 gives 9.172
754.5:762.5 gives 9.63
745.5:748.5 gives 8.575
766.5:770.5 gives 10.12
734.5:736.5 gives 8.226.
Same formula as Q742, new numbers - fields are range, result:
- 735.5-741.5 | 8.109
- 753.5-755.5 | 9.591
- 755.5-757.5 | 10.13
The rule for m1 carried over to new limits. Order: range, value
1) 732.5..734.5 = 8.298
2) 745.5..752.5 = 9.987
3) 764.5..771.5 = 12.07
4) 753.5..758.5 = 10.26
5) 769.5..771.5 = 10.2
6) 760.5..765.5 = 12.65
